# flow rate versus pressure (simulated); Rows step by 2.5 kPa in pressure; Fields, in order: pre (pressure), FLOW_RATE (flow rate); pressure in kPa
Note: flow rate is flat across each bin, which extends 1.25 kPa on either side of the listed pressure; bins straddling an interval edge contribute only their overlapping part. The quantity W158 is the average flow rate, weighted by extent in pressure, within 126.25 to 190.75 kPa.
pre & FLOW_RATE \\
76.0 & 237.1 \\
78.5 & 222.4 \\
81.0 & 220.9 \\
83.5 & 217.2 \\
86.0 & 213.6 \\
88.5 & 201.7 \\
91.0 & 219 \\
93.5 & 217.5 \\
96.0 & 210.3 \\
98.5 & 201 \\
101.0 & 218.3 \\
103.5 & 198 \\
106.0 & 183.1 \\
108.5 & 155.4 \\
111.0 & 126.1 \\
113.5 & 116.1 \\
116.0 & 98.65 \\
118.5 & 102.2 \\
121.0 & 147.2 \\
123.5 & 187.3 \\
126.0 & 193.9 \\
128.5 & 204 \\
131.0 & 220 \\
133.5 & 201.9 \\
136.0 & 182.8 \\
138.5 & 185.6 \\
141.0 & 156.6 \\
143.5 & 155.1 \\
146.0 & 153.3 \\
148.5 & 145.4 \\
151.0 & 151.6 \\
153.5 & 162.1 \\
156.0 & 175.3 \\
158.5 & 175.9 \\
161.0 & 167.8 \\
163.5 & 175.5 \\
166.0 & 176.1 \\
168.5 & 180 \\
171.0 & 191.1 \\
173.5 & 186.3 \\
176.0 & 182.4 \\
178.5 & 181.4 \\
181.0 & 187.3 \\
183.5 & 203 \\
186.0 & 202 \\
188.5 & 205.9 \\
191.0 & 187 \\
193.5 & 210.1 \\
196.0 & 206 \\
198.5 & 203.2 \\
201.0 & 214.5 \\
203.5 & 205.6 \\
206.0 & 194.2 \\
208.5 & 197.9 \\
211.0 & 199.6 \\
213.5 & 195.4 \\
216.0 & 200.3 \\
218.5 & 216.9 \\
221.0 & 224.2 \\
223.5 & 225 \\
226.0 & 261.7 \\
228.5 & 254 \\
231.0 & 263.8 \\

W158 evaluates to 181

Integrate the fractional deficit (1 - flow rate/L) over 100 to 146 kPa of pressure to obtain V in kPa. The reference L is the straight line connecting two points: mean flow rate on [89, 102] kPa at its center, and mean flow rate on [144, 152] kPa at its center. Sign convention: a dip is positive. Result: 2.7 kPa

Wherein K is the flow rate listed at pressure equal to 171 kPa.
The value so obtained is 191.1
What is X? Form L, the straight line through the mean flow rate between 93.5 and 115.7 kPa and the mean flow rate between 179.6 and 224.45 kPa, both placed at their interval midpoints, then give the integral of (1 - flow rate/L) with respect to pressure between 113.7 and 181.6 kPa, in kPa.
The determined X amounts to 6.39 kPa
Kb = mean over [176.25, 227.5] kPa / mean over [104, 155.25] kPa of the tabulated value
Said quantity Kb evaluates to 1.27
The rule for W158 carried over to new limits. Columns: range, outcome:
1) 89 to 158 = 173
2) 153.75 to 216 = 192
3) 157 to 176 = 179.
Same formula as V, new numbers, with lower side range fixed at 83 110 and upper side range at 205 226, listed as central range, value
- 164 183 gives 2.14 kPa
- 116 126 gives 2.85 kPa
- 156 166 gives 1.58 kPa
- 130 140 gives 0.42 kPa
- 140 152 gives 3.10 kPa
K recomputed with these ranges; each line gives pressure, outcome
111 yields 126.1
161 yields 167.8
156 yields 175.3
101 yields 218.3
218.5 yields 216.9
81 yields 220.9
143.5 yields 155.1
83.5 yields 217.2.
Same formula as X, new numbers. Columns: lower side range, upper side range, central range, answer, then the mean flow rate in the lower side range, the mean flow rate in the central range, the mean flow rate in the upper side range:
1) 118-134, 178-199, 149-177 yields 2.63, 182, 174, 199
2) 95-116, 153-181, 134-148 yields 0.63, 171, 167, 178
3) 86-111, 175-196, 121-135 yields 0.04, 197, 196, 196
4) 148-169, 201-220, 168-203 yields -1.92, 168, 196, 203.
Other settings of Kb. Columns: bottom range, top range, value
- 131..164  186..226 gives 1.22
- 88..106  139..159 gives 0.77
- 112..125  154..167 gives 1.32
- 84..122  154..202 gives 1.08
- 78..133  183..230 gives 1.14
